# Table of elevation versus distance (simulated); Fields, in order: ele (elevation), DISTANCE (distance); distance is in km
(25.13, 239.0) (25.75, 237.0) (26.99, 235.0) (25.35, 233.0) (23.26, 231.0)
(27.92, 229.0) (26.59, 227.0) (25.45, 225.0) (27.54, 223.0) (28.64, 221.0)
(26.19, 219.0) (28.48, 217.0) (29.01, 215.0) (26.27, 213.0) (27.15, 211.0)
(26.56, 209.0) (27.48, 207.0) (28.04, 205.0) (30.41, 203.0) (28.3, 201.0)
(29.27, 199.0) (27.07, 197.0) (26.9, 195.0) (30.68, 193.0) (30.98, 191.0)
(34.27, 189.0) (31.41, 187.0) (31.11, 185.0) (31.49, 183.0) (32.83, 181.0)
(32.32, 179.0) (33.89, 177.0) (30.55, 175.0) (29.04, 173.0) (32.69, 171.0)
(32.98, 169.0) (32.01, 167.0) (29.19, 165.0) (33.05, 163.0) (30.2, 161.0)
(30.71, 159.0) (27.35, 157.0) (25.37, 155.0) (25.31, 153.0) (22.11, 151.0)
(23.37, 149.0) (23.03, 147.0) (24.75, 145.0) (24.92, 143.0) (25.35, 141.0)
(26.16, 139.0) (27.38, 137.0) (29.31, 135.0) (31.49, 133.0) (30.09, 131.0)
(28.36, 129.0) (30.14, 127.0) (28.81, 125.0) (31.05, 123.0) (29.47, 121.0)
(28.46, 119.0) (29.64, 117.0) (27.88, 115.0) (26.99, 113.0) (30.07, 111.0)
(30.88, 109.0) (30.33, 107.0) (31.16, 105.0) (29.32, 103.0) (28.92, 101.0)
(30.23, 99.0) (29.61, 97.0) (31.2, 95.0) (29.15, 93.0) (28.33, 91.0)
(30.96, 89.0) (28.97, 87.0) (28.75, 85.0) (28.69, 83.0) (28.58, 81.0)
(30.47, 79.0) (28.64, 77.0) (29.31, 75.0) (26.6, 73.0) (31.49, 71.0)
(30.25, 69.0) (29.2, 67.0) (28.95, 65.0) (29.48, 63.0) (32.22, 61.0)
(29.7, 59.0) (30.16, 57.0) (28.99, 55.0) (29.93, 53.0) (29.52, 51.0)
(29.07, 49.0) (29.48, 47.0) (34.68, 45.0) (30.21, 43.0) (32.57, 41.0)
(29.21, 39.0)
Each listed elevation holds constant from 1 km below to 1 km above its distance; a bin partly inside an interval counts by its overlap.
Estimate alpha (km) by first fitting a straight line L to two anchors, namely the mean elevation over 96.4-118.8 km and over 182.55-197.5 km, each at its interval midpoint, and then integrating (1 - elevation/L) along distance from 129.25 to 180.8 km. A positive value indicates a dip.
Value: 2.7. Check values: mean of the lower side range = 29.5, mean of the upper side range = 30.6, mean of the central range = 28.6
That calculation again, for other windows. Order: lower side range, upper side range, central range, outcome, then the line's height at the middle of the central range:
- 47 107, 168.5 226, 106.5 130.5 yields 0.2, 29.6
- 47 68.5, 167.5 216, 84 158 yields 4.1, 29.9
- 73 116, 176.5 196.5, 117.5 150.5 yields 2.9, 30.3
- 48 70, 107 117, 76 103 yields 0.0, 29.4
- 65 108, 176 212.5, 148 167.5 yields 1.3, 29.8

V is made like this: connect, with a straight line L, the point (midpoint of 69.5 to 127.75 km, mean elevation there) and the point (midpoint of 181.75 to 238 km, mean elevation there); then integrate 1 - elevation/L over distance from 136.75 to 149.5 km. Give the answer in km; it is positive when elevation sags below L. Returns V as 1.8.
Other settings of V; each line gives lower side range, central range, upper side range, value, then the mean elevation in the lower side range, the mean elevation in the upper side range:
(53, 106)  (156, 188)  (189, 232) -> -3.3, 29.6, 27.9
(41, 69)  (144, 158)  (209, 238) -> 1.9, 30.2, 26.7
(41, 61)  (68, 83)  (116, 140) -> 0.4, 30.4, 29.2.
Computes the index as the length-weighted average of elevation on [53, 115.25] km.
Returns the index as 29.6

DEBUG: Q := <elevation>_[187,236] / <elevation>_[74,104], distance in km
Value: 0.95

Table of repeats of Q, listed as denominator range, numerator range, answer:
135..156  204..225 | 1.10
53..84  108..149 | 0.95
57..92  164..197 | 1.06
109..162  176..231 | 1.05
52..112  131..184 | 0.97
